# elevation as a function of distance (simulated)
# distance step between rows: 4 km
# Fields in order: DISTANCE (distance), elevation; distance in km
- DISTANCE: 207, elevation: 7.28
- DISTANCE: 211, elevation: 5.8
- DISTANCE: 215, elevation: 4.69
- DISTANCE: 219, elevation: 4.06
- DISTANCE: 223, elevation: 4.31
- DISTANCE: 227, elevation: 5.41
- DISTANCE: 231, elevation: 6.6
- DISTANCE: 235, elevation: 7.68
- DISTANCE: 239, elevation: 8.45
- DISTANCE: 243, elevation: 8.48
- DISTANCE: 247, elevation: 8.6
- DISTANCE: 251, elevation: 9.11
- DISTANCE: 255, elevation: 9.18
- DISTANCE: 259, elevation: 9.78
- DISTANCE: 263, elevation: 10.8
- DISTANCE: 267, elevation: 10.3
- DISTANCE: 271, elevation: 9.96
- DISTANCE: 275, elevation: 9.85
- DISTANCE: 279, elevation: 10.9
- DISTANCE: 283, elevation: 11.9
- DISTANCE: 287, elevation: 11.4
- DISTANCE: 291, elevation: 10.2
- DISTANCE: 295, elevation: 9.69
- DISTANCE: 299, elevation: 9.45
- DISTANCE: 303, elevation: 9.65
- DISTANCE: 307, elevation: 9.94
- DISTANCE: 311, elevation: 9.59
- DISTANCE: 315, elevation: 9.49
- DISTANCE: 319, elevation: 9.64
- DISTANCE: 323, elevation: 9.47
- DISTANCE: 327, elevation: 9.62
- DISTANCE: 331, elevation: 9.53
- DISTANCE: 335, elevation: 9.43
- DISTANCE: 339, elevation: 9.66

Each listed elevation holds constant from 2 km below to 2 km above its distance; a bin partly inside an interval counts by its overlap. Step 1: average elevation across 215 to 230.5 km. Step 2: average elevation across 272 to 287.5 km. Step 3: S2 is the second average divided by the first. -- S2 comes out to 2.3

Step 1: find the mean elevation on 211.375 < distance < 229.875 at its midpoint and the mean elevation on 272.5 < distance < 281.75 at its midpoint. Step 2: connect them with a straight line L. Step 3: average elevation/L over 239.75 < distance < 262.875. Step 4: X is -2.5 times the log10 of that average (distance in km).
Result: -0.16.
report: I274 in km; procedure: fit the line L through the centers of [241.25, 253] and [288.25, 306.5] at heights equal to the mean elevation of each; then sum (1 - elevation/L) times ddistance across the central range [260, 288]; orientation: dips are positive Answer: -4.04 km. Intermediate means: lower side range 8.74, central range 10.7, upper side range 9.83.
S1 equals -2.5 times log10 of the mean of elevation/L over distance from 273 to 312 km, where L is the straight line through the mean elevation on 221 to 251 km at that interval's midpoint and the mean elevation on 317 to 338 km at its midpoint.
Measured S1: -0.189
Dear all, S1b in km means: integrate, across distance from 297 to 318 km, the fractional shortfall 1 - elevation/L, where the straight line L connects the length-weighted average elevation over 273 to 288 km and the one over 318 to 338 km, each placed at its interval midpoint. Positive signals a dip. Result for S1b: 1.1 km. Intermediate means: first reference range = 11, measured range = 9.62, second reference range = 9.54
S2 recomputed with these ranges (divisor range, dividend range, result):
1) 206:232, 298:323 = 1.80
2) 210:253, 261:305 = 1.55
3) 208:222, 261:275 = 2.06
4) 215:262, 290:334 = 1.31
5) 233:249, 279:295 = 1.32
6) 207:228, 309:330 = 1.89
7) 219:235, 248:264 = 1.73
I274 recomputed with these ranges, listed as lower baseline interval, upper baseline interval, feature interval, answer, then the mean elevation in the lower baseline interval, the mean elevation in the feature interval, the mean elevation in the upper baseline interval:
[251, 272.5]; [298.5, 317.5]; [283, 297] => -1.3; 9.92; 10.6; 9.64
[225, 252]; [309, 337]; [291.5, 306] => -1.1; 7.71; 9.68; 9.54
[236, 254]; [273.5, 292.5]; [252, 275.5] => -0.5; 8.63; 9.95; 10.9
